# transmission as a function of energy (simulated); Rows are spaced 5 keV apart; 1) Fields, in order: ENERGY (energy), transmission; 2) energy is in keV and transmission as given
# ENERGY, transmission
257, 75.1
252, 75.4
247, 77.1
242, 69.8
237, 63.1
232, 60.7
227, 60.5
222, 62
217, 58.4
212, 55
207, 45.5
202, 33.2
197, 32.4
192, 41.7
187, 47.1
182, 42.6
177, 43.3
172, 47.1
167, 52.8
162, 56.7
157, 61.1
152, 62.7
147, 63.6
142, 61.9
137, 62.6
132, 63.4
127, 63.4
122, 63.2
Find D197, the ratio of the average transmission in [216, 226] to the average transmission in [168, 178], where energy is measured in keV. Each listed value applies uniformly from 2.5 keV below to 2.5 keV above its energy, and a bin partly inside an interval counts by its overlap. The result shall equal 1.3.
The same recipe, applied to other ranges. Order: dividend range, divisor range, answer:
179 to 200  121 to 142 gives 0.65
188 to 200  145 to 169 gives 0.64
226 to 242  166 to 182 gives 1.35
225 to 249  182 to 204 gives 1.69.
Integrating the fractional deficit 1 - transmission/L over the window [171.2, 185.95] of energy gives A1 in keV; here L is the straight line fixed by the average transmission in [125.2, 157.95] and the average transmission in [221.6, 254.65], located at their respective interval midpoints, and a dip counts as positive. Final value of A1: 4.6 keV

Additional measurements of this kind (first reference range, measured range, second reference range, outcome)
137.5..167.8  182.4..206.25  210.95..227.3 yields 8.06 keV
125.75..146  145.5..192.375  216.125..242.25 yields 7.86 keV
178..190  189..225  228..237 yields 4.00 keV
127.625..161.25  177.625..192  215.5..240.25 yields 4.12 keV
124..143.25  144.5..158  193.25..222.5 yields -0.84 keV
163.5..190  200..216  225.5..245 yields 2.87 keV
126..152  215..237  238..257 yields 3.26 keV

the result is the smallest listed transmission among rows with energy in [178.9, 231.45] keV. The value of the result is 32.4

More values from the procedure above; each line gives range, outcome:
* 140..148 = 61.9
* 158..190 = 42.6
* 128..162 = 56.7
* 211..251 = 55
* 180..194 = 41.7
